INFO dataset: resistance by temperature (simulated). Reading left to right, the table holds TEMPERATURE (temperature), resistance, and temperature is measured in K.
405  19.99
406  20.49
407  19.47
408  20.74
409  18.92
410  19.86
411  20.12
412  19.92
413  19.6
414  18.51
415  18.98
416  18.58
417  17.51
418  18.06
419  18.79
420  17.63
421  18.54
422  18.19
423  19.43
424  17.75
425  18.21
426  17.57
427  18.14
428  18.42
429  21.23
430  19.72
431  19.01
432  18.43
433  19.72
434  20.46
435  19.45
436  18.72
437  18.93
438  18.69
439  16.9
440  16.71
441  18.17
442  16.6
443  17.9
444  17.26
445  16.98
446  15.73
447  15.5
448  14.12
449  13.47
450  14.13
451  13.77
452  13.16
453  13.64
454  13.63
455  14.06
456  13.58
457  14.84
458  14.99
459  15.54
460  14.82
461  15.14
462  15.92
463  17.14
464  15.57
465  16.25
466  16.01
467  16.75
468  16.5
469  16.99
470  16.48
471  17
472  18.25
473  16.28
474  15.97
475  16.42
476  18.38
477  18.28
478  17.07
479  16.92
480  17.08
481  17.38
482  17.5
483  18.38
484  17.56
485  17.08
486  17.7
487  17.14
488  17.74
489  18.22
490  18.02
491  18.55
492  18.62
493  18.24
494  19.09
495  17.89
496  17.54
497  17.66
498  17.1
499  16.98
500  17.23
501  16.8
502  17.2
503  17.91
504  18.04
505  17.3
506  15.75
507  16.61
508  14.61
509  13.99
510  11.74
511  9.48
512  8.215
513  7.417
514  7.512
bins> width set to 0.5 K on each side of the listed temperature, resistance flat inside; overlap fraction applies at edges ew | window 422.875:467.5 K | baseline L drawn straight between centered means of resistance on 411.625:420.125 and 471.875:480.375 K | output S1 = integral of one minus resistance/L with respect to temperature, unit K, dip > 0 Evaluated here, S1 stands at 3.09 K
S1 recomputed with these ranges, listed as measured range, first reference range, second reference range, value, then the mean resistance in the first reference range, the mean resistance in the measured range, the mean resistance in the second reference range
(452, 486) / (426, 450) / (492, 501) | 2.8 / 17.8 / 16.3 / 17.7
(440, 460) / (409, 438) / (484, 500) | 3.6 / 18.9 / 15.1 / 17.8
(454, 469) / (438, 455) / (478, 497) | 0.8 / 15.5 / 15.5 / 17.8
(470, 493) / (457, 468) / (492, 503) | -1.0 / 15.8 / 17.5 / 17.6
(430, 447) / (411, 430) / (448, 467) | -1.3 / 18.7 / 18.1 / 14.8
